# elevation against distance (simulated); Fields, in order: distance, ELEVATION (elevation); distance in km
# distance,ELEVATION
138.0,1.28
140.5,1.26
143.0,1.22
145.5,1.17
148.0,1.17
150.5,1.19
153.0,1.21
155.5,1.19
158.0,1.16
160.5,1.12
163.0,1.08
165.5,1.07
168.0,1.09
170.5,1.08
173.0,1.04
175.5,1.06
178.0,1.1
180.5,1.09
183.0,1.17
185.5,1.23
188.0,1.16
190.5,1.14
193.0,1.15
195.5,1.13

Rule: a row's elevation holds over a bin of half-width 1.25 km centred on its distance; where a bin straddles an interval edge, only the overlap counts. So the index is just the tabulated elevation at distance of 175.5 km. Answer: 1.06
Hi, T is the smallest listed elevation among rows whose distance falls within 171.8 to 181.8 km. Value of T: 1.04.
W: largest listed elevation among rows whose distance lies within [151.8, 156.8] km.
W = 1.21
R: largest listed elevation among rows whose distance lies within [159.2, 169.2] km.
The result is 1.12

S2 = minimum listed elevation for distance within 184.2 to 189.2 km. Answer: 1.16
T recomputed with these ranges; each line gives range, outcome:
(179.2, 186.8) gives 1.09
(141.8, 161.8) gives 1.12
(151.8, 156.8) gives 1.19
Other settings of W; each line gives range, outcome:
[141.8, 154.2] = 1.22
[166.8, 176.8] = 1.09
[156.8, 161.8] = 1.16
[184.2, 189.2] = 1.23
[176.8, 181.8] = 1.1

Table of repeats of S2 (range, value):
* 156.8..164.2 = 1.08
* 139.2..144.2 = 1.22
